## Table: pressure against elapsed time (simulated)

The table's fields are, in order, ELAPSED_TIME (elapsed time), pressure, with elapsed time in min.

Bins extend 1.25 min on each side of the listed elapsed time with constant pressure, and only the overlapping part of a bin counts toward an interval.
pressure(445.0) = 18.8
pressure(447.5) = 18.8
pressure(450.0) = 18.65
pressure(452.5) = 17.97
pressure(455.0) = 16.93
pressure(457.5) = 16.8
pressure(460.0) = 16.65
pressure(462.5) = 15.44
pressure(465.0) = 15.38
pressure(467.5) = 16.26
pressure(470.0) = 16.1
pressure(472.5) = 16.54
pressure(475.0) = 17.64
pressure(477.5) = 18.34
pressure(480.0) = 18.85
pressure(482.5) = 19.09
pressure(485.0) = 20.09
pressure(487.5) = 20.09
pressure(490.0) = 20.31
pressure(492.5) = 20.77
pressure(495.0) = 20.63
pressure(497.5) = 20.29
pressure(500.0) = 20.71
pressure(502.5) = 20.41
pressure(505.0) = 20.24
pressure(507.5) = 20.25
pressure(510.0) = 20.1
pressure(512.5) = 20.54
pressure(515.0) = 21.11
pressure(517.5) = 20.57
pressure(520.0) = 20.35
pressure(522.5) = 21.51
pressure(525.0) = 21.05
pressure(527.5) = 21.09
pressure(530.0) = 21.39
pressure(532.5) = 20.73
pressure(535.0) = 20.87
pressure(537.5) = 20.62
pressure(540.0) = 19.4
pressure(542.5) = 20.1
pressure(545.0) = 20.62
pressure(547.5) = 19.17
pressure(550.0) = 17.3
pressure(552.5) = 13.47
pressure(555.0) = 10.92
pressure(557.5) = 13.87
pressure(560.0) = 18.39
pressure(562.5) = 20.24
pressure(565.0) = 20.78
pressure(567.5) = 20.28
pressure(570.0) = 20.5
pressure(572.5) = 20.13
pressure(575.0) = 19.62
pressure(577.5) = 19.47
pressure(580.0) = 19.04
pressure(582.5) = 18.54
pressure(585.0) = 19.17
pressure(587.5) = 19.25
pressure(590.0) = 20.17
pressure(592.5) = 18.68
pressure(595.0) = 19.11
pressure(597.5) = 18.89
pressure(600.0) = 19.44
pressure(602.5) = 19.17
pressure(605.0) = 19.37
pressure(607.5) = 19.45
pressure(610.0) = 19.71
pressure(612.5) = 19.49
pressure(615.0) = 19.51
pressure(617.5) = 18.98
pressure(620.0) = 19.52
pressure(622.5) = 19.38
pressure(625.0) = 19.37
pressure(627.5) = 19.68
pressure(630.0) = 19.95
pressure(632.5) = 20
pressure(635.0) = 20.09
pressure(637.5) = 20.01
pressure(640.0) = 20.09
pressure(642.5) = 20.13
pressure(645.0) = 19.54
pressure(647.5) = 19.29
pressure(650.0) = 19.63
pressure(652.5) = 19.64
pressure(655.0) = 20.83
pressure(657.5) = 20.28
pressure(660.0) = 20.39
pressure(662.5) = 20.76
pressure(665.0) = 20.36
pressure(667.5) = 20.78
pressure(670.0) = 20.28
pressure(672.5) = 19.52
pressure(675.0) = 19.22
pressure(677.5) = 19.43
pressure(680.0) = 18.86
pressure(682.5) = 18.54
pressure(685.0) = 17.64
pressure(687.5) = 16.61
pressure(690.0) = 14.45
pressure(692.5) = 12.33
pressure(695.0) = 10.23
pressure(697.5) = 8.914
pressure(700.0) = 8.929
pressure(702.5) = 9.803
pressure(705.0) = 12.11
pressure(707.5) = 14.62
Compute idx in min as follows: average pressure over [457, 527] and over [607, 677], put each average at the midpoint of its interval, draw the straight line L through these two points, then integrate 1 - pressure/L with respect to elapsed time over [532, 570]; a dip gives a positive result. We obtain 1.9 min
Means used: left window 19.2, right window 19.9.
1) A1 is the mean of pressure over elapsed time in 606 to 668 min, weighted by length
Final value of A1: 19.9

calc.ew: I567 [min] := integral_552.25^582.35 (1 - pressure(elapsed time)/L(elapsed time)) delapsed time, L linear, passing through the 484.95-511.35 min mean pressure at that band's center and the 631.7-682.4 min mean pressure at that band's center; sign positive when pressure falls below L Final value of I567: 2.9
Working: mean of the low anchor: 20.4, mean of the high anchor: 19.9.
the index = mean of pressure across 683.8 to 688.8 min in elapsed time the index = 17.1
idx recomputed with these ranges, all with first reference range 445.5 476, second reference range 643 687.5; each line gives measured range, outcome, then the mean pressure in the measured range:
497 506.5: -1.58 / 20.4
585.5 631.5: -1.24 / 19.4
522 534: -2.21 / 21.1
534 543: -1.13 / 20.2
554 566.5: 0.85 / 17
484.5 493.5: -1.55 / 20.3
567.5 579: -0.95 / 19.9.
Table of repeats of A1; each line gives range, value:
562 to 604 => 19.5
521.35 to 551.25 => 20.3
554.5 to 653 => 19.3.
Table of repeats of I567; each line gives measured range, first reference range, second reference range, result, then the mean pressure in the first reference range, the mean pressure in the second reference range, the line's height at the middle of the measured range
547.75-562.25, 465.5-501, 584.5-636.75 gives 2.8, 18.9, 19.5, 19.2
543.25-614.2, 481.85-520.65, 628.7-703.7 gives 1.7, 20.4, 17.9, 19.2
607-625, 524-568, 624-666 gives 0.2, 18.9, 20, 19.7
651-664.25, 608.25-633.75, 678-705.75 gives -3.1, 19.6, 13.7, 16.5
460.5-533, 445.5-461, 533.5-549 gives -2.1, 17.7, 20.1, 18.9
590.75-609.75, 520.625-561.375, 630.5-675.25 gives 0.3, 18.8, 20.1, 19.5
